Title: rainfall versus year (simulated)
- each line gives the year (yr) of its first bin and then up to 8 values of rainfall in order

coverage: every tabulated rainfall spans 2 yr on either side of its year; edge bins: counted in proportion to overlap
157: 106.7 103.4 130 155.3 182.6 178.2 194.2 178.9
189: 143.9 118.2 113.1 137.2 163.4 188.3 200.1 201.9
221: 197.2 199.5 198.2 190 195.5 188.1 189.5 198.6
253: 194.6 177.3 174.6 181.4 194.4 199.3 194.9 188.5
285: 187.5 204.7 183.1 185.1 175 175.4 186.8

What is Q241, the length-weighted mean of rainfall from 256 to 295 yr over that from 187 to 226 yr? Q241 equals 1.14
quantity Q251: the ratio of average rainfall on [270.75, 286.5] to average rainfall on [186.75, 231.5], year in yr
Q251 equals 1.14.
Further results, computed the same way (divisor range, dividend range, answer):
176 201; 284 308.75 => 1.22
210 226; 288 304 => 0.93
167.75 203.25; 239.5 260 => 1.21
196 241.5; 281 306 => 1.02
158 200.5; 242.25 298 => 1.28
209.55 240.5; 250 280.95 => 0.96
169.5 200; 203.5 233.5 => 1.22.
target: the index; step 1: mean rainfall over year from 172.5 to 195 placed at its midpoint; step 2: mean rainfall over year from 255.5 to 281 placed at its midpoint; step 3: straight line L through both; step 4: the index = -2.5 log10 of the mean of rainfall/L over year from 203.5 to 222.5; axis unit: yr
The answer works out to -0.11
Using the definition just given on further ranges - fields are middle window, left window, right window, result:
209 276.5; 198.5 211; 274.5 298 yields -0.106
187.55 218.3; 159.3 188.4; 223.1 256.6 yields 0.118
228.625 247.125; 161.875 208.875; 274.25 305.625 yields -0.125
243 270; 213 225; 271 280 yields 0.059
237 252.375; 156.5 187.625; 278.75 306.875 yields -0.112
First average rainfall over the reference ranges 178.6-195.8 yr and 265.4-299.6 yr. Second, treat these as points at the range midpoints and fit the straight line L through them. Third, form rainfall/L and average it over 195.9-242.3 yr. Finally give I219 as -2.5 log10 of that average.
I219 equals -0.082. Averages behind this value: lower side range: 157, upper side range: 191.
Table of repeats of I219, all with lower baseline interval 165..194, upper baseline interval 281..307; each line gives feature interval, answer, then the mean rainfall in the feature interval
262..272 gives -0.04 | 188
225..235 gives -0.13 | 195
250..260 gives -0.05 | 186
